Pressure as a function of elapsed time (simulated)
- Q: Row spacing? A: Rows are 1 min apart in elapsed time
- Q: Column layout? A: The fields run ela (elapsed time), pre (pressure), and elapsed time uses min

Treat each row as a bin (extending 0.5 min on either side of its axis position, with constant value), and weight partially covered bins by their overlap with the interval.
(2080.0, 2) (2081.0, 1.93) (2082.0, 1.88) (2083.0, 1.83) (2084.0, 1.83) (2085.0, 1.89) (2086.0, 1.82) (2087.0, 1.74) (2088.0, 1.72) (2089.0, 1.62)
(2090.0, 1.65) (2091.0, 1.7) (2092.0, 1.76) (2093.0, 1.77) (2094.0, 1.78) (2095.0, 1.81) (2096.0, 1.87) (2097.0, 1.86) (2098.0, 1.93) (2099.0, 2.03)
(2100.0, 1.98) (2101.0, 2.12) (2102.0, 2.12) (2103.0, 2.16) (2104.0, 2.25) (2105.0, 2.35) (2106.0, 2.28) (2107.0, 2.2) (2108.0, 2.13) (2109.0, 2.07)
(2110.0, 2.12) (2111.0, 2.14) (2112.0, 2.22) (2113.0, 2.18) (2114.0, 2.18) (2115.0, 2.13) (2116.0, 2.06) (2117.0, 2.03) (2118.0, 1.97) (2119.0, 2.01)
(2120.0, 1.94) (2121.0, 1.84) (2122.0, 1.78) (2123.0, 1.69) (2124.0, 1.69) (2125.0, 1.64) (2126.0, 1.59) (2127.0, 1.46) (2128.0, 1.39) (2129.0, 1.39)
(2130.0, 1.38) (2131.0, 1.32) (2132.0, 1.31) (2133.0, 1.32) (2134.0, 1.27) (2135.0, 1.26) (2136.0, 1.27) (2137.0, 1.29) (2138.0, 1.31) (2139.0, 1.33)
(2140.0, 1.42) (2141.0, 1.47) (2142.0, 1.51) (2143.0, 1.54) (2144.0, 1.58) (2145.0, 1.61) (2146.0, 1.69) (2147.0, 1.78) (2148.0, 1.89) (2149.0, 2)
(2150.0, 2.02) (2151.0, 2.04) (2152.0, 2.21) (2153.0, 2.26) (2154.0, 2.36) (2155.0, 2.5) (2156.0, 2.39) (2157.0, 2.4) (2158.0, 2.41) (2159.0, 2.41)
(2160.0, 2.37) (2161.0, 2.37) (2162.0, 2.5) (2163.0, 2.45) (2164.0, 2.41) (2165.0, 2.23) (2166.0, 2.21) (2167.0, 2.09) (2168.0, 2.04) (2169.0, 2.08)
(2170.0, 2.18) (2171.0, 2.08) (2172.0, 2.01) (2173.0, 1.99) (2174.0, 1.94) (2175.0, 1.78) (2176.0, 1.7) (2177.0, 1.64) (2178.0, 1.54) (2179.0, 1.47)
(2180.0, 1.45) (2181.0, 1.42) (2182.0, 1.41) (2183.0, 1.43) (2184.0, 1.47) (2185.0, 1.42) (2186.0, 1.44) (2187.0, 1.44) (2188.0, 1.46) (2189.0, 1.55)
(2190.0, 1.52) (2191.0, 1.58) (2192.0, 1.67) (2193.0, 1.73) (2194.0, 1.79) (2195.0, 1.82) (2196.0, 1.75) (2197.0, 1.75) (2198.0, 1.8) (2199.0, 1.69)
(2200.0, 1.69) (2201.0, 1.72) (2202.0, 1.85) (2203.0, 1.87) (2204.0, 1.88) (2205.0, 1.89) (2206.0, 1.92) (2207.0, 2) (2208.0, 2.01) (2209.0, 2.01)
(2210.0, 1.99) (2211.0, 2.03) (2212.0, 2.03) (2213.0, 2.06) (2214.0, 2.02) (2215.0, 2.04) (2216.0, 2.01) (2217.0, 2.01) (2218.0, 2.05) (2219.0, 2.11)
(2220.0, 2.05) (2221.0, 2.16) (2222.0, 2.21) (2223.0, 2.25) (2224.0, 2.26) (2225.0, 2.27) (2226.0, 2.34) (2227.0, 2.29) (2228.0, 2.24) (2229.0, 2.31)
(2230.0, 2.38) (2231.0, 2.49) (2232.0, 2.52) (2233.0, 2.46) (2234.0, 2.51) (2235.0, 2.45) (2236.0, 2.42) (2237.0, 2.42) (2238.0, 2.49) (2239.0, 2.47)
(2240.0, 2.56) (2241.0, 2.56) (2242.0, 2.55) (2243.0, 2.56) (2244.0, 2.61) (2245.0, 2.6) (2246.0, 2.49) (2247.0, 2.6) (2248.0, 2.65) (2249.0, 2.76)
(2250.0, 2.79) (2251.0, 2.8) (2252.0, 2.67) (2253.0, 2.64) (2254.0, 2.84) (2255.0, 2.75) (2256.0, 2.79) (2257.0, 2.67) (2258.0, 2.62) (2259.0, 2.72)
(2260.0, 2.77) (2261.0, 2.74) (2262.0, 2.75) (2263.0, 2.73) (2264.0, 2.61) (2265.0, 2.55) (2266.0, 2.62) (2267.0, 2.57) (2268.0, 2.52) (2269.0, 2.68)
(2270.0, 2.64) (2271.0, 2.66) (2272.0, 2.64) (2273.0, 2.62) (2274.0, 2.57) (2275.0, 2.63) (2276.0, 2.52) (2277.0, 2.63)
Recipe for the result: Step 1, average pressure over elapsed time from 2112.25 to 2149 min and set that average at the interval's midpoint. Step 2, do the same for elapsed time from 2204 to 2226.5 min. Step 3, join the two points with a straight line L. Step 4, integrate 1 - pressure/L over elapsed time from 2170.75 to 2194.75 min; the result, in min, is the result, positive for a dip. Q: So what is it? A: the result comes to 3.6 min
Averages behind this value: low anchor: 1.63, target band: 1.62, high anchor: 2.07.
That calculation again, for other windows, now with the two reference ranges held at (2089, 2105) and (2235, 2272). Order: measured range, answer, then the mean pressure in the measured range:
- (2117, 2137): 4.8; 1.56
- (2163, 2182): 3.0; 1.9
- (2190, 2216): 5.9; 1.86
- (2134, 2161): 3.8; 1.86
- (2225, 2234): 0.5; 2.38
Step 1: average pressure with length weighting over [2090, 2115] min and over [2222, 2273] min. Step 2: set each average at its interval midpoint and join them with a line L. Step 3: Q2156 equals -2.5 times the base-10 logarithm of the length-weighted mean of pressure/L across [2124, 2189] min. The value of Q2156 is 0.25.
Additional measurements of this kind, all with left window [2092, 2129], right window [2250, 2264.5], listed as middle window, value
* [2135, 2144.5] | 0.44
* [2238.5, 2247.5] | 0.04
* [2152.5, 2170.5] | -0.04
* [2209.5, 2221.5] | 0.22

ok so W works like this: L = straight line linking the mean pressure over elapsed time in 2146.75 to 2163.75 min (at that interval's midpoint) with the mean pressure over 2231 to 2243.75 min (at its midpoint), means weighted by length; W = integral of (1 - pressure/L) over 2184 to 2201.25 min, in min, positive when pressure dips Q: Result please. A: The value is 5.4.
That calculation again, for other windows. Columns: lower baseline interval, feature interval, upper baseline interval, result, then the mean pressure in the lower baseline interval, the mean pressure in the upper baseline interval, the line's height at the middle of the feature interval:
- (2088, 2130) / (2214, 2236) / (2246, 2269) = 2.3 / 1.92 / 2.68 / 2.52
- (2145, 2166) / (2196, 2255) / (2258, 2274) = 5.7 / 2.22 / 2.65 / 2.49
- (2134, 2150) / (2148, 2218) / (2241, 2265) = -0.1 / 1.54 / 2.68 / 1.96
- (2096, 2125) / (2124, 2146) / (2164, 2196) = 5.8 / 2.04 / 1.74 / 1.94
